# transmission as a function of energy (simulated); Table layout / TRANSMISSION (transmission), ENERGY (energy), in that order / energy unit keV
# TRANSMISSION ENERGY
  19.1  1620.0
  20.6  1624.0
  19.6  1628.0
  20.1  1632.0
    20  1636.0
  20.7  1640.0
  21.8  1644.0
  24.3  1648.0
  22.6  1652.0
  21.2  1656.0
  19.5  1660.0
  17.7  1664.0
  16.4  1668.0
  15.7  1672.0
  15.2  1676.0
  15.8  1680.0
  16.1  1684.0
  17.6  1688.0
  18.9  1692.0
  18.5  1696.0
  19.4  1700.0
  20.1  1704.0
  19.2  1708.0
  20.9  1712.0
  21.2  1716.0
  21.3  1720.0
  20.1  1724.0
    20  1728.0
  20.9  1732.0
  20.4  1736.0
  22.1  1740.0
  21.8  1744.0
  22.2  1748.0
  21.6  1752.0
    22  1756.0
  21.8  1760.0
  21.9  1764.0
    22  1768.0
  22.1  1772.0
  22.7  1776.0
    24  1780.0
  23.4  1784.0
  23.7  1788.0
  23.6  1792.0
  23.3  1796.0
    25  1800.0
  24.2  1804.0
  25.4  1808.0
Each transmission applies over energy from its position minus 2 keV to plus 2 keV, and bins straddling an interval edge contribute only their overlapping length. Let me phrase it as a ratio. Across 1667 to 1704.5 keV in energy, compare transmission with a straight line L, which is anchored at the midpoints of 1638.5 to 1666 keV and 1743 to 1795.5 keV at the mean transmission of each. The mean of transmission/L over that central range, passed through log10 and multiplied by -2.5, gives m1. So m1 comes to 0.24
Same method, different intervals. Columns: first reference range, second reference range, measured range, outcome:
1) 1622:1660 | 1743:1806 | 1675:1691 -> 0.302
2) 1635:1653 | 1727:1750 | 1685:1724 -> 0.101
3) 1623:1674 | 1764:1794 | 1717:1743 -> 0.052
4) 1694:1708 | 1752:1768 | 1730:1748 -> -0.022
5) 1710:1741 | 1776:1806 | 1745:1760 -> 0.007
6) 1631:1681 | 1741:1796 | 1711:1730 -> 0.025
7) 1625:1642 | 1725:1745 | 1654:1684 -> 0.181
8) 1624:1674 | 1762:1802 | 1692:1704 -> 0.110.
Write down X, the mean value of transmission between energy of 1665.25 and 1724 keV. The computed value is 18.4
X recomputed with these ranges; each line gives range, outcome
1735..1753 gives 21.7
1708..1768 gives 21.3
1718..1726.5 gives 20.7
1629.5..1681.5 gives 19.3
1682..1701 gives 18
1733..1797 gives 22.4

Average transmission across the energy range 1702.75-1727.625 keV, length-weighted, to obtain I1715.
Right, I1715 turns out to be 20.4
